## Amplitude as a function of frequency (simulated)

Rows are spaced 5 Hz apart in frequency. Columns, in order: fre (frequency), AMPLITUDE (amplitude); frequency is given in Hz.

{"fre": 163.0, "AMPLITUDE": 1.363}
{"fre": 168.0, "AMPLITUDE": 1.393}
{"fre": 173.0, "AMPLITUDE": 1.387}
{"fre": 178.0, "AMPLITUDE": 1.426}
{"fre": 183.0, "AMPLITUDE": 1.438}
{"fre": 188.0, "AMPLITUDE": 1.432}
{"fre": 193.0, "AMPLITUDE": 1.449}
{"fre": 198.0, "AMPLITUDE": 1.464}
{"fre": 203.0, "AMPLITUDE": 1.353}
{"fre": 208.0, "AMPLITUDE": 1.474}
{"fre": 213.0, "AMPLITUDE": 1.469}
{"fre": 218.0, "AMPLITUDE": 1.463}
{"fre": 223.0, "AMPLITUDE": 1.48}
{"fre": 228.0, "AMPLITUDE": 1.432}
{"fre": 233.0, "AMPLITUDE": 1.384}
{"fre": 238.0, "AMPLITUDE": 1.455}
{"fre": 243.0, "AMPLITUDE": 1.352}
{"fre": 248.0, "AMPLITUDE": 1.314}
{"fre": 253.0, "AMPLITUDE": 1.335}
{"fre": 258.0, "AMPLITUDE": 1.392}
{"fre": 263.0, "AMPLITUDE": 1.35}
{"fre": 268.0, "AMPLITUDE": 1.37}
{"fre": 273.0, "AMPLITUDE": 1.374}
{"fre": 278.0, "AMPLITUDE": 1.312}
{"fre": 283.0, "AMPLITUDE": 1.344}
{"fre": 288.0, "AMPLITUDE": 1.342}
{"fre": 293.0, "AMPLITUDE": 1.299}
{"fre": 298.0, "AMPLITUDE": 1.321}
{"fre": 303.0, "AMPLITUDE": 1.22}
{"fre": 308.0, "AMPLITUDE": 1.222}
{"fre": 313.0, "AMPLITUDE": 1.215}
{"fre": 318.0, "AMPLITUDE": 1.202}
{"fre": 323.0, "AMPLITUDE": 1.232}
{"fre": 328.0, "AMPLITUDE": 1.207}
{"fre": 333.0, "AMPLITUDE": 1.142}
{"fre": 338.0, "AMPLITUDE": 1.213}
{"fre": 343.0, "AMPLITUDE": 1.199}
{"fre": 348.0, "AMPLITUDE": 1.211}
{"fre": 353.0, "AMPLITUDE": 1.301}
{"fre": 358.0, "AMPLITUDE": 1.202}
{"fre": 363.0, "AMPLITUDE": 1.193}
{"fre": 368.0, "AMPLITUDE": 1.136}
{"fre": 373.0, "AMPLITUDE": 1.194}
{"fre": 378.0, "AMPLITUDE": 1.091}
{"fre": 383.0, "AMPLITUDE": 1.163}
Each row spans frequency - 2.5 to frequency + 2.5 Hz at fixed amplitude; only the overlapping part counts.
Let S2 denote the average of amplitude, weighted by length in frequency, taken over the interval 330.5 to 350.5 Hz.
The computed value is 1.19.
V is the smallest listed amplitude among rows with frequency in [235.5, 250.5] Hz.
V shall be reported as 1.314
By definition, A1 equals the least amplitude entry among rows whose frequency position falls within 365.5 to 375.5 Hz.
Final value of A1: 1.136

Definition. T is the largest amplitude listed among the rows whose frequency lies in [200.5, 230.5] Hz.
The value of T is 1.48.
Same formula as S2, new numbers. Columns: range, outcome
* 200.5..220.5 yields 1.44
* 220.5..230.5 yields 1.46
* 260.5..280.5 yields 1.35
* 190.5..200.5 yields 1.46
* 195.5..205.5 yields 1.41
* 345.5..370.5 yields 1.21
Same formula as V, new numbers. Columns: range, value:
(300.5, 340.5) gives 1.142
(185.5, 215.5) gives 1.353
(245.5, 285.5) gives 1.312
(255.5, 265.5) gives 1.35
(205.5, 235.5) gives 1.384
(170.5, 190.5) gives 1.387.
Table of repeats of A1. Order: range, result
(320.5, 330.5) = 1.207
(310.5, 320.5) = 1.202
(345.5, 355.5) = 1.211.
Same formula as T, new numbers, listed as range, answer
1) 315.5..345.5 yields 1.232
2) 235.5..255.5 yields 1.455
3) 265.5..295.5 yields 1.374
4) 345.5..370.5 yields 1.301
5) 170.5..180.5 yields 1.426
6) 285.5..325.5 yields 1.342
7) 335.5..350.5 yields 1.213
